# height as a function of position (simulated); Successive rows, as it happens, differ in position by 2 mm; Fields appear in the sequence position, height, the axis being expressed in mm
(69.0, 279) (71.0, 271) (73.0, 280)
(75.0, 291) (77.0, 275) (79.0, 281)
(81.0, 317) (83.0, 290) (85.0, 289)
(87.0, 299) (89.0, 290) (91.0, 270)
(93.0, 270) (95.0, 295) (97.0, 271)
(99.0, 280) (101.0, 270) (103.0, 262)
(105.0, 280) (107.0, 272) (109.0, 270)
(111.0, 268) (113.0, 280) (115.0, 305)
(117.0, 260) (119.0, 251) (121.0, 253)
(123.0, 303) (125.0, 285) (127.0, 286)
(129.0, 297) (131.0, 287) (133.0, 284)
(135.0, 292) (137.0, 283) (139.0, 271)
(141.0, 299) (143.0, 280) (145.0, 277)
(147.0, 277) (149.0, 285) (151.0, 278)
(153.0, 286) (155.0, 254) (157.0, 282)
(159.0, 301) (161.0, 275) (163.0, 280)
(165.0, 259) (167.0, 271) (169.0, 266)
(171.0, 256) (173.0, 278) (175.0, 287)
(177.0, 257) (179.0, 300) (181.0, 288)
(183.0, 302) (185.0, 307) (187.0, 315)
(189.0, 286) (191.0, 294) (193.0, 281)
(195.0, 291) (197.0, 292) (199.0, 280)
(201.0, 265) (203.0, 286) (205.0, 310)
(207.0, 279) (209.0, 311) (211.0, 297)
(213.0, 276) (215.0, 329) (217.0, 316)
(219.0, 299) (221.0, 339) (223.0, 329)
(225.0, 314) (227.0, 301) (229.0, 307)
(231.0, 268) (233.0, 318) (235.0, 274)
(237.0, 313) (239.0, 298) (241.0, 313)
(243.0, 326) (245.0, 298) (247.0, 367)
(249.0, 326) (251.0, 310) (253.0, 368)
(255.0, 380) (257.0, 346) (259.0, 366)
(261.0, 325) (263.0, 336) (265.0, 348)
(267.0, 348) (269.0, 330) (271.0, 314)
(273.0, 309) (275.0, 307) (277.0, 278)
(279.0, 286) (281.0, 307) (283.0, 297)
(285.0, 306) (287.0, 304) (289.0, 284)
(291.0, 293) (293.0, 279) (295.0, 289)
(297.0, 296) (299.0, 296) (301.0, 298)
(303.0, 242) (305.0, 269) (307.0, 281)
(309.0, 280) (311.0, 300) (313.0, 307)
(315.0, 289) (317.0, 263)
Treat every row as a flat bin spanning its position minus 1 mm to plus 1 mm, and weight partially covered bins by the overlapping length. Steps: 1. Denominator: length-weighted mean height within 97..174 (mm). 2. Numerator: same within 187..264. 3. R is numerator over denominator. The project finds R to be 1.12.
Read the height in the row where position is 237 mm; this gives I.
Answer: 313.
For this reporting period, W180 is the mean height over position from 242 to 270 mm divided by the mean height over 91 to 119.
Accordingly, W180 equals 1.2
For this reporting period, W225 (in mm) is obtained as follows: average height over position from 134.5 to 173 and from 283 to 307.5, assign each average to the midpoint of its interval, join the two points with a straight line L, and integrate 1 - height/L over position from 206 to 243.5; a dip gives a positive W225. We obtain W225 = -3.1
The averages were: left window 277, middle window 305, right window 287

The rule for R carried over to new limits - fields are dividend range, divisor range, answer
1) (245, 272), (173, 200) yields 1.18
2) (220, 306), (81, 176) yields 1.12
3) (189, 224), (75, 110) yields 1.06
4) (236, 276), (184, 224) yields 1.11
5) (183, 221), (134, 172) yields 1.07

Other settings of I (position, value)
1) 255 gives 380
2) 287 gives 304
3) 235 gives 274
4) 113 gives 280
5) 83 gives 290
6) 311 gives 300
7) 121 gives 253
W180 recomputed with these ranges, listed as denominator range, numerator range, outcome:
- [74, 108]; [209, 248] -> 1.10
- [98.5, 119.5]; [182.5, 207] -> 1.07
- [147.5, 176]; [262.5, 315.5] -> 1.08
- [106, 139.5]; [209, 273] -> 1.15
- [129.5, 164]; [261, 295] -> 1.09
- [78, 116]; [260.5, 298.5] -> 1.09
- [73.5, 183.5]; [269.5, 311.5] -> 1.04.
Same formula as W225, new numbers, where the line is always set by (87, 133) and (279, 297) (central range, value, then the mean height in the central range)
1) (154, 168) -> 0.41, 275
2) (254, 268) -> -2.78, 350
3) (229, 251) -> -1.51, 310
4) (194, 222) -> -1.05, 298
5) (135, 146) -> -0.08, 283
